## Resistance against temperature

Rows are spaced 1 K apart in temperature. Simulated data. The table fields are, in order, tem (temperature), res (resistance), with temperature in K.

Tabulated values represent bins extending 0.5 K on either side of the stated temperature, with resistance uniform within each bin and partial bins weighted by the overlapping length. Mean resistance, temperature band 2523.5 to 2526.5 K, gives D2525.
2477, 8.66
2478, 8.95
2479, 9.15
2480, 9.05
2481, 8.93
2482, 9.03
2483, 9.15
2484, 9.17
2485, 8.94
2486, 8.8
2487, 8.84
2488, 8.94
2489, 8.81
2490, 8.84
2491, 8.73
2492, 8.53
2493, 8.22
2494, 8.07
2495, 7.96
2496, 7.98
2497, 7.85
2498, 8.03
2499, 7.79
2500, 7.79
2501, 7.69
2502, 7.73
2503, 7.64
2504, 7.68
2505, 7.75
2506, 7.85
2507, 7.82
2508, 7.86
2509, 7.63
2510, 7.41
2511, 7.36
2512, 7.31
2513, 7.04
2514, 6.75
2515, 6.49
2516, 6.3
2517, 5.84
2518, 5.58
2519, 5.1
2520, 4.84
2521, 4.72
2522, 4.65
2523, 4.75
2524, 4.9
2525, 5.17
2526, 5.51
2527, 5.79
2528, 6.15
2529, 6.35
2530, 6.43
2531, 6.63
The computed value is 5.19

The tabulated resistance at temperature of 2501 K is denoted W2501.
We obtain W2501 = 7.69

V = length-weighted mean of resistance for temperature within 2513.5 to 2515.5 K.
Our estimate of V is 6.62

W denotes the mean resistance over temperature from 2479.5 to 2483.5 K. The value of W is 9.04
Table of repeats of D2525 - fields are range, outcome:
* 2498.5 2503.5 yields 7.73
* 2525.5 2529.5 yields 5.95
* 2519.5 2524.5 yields 4.77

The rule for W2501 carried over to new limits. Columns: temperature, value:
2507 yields 7.82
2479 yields 9.15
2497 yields 7.85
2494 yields 8.07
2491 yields 8.73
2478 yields 8.95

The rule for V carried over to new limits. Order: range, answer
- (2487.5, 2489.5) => 8.88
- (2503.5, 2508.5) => 7.79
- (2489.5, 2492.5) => 8.7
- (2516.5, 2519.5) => 5.51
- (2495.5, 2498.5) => 7.95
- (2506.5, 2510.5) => 7.68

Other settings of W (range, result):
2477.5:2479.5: 9.05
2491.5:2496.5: 8.15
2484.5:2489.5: 8.87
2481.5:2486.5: 9.02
